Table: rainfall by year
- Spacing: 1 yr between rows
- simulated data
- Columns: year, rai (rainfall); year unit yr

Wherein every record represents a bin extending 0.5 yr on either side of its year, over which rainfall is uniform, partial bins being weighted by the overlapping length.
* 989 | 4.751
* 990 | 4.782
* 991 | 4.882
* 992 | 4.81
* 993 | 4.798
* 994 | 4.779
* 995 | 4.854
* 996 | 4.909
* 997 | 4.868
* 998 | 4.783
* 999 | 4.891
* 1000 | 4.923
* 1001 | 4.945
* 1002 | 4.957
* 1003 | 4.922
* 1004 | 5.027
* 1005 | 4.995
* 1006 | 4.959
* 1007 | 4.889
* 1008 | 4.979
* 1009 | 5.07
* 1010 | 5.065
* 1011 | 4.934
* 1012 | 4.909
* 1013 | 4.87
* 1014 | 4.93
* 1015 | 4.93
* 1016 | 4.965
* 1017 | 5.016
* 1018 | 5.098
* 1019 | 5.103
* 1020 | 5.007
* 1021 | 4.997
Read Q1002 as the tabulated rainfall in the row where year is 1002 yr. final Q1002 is 4.957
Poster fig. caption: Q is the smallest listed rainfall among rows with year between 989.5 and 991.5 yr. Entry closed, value 4.782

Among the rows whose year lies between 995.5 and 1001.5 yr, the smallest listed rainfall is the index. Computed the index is 4.783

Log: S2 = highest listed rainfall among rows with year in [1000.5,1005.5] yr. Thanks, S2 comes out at 5.027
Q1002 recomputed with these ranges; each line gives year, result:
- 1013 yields 4.87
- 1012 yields 4.909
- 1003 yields 4.922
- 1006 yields 4.959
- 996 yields 4.909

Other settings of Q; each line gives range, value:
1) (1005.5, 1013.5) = 4.87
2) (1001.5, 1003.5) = 4.922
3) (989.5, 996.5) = 4.779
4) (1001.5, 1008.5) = 4.889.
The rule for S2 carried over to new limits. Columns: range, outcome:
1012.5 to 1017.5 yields 5.016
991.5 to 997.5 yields 4.909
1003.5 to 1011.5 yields 5.07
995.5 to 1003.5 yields 4.957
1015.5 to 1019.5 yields 5.103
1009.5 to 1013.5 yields 5.065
